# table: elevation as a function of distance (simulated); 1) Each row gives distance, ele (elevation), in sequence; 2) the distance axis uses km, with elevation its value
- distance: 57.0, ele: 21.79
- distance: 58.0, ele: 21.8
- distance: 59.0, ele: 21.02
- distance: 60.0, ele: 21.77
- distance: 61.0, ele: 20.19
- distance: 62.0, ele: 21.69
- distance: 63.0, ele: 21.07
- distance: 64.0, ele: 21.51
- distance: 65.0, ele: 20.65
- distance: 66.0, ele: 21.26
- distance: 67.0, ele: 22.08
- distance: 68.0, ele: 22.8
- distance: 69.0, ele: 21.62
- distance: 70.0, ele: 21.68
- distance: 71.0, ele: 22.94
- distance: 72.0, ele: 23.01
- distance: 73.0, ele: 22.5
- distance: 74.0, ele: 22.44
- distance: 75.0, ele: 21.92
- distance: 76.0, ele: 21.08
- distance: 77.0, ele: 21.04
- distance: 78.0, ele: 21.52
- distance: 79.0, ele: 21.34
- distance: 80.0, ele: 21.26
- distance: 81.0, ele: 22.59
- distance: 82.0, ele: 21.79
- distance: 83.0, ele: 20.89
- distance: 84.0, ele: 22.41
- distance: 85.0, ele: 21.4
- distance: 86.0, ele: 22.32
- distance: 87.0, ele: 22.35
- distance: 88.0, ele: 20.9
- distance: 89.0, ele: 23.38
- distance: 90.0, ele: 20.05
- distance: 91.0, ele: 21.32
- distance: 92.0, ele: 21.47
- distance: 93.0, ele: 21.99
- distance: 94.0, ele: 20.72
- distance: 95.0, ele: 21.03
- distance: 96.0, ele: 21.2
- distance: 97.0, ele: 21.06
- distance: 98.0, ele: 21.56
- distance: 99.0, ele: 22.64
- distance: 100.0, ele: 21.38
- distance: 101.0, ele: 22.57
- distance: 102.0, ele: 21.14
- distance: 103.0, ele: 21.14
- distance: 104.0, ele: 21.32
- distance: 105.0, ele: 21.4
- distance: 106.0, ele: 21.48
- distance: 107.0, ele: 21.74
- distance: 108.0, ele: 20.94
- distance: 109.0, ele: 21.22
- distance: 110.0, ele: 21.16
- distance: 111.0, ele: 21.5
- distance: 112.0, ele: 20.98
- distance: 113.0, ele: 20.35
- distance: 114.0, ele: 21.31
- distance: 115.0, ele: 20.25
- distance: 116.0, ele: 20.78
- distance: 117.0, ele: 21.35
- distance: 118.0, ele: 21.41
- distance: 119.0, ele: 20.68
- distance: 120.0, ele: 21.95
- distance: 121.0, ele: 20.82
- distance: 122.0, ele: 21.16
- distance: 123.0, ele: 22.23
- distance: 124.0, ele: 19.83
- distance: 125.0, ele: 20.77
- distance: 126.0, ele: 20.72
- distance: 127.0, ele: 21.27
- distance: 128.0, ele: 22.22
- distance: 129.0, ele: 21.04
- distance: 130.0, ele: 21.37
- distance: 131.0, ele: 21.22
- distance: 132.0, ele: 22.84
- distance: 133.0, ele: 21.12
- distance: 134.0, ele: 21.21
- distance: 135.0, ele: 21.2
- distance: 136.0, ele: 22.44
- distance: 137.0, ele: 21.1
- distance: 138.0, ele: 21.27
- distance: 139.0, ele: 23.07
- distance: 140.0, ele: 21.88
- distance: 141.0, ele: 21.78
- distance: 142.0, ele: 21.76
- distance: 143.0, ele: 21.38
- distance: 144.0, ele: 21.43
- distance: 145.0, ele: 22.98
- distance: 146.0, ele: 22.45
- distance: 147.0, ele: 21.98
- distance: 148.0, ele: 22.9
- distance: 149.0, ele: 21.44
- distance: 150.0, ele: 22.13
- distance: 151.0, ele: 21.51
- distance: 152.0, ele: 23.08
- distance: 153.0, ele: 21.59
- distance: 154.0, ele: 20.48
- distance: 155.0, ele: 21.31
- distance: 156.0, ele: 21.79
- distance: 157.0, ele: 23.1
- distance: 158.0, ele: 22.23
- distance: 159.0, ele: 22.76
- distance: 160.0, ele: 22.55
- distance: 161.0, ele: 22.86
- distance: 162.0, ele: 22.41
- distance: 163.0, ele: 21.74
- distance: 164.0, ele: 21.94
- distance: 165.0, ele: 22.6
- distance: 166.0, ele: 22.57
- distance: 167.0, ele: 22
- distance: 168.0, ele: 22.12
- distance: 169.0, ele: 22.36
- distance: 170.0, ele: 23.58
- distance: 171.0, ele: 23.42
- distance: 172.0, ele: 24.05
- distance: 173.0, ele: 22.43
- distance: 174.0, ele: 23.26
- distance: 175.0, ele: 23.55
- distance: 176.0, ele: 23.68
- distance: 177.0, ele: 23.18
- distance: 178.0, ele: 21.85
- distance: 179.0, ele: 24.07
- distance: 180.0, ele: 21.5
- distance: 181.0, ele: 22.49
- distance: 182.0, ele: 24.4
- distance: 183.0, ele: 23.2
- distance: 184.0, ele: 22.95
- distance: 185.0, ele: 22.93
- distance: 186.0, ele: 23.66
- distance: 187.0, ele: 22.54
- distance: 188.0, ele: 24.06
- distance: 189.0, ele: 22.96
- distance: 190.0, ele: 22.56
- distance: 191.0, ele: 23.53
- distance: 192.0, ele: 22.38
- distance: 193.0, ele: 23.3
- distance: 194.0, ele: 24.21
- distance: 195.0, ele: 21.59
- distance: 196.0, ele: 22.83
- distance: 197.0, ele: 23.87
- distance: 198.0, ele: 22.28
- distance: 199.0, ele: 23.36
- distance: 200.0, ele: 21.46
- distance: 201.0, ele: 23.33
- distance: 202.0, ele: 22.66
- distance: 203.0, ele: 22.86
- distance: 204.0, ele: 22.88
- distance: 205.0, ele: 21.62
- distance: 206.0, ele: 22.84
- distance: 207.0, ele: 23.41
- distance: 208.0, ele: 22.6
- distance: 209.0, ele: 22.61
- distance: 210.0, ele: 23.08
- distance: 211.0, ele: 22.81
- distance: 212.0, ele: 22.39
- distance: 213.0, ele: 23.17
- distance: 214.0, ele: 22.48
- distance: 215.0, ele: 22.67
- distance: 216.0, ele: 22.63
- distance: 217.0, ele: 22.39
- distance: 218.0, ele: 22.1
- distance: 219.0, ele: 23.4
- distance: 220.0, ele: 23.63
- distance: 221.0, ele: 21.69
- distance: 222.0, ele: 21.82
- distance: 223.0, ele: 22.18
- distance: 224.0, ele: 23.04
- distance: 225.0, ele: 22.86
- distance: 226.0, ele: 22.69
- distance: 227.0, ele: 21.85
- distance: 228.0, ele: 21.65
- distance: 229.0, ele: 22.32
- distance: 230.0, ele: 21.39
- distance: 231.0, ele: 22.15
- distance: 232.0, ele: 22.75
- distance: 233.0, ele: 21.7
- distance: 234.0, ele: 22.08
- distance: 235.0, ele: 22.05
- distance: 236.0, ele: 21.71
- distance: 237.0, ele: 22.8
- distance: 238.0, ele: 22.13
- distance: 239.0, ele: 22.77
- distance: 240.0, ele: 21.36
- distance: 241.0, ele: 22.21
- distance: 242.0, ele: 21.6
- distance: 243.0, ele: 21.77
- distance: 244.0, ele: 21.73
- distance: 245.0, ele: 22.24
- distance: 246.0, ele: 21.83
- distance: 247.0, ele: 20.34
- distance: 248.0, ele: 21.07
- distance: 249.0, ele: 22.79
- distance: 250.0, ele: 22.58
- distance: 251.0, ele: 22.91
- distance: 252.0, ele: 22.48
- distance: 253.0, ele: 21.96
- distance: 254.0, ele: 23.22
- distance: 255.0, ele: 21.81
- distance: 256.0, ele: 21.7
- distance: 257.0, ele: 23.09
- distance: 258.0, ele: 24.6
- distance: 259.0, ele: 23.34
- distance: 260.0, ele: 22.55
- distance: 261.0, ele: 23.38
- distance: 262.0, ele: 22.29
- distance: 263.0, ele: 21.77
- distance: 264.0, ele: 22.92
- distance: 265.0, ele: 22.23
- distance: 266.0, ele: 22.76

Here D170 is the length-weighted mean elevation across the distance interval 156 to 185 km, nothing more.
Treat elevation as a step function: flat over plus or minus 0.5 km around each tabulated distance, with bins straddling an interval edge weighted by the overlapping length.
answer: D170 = 22.8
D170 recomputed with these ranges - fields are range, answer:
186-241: 22.6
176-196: 23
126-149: 21.8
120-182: 22.1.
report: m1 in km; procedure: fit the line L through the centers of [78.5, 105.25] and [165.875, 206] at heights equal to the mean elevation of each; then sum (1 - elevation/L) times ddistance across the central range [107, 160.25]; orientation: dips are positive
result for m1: 1.48 km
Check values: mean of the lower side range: 21.6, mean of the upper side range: 22.9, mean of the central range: 21.6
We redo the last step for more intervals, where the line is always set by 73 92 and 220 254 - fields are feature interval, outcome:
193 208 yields -0.5 km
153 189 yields -1.3 km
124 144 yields 0.3 km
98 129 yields 0.7 km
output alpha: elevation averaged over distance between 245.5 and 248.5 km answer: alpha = 21.1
